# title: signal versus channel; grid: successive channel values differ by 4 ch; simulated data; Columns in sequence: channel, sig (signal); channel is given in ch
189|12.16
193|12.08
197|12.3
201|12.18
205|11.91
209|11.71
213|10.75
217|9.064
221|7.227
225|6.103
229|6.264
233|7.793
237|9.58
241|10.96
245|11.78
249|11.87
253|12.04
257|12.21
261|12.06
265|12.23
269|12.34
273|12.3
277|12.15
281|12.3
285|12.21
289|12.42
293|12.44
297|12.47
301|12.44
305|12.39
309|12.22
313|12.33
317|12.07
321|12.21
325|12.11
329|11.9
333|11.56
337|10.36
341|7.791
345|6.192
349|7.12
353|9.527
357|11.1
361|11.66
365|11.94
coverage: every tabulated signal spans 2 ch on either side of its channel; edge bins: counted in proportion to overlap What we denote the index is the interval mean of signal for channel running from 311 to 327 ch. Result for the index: 12.2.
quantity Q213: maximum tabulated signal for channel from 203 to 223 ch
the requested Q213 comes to 11.91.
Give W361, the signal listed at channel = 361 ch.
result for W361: 11.66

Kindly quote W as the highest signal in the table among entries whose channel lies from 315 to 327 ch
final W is 12.21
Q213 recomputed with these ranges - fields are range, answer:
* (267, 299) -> 12.47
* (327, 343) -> 11.9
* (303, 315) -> 12.39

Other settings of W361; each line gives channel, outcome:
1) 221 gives 7.227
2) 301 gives 12.44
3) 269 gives 12.34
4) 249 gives 11.87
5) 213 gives 10.75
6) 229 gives 6.264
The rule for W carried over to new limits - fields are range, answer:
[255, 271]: 12.34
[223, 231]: 6.264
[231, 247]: 11.78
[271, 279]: 12.3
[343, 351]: 7.12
